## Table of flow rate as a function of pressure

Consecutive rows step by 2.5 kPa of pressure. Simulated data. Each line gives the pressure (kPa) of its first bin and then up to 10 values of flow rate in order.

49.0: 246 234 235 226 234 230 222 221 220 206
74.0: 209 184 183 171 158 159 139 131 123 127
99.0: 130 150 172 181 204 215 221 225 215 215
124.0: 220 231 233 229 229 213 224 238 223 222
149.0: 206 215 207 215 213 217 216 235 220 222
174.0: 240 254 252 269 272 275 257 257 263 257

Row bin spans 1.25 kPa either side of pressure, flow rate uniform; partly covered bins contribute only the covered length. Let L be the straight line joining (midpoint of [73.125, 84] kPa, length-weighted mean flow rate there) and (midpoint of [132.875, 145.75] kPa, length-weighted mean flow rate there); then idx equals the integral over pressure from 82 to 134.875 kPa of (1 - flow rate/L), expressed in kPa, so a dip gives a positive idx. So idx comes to 5.0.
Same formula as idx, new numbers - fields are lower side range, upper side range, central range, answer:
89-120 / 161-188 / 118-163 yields -2.6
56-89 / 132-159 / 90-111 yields 5.3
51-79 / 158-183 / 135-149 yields 0.5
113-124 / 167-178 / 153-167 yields 0.9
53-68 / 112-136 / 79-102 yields 8.2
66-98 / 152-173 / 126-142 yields -2.1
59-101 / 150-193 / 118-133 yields -1.2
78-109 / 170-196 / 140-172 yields 0.8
